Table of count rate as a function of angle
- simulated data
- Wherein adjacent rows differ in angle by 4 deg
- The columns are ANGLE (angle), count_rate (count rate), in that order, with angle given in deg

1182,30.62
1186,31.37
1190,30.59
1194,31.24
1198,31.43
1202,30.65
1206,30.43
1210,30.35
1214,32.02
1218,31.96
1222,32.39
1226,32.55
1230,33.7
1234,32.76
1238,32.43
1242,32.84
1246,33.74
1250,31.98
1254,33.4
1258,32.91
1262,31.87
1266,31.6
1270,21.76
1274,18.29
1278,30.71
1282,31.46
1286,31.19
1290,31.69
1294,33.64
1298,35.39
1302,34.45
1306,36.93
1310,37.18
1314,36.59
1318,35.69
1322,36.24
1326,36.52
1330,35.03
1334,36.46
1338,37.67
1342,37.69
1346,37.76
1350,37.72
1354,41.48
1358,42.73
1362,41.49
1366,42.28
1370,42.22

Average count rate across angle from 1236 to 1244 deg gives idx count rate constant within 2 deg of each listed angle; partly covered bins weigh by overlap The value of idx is 32.6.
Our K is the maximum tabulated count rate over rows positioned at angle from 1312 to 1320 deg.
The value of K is 36.59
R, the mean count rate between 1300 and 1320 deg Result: 36.2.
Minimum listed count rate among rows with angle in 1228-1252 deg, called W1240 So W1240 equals 31.98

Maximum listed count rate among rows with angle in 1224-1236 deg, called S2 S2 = 33.7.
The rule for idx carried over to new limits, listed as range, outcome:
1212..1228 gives 32.2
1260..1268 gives 31.7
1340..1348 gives 37.7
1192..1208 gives 30.9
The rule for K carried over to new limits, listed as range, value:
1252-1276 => 33.4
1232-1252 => 33.74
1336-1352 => 37.76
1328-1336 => 36.46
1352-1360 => 42.73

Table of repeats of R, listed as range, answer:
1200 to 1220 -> 31.1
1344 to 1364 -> 40.2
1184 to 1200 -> 31.2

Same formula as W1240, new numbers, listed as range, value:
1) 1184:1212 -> 30.35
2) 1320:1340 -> 35.03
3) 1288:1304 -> 31.69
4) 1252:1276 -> 18.29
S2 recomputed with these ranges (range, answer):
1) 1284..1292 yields 31.69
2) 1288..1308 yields 36.93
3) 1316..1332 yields 36.52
